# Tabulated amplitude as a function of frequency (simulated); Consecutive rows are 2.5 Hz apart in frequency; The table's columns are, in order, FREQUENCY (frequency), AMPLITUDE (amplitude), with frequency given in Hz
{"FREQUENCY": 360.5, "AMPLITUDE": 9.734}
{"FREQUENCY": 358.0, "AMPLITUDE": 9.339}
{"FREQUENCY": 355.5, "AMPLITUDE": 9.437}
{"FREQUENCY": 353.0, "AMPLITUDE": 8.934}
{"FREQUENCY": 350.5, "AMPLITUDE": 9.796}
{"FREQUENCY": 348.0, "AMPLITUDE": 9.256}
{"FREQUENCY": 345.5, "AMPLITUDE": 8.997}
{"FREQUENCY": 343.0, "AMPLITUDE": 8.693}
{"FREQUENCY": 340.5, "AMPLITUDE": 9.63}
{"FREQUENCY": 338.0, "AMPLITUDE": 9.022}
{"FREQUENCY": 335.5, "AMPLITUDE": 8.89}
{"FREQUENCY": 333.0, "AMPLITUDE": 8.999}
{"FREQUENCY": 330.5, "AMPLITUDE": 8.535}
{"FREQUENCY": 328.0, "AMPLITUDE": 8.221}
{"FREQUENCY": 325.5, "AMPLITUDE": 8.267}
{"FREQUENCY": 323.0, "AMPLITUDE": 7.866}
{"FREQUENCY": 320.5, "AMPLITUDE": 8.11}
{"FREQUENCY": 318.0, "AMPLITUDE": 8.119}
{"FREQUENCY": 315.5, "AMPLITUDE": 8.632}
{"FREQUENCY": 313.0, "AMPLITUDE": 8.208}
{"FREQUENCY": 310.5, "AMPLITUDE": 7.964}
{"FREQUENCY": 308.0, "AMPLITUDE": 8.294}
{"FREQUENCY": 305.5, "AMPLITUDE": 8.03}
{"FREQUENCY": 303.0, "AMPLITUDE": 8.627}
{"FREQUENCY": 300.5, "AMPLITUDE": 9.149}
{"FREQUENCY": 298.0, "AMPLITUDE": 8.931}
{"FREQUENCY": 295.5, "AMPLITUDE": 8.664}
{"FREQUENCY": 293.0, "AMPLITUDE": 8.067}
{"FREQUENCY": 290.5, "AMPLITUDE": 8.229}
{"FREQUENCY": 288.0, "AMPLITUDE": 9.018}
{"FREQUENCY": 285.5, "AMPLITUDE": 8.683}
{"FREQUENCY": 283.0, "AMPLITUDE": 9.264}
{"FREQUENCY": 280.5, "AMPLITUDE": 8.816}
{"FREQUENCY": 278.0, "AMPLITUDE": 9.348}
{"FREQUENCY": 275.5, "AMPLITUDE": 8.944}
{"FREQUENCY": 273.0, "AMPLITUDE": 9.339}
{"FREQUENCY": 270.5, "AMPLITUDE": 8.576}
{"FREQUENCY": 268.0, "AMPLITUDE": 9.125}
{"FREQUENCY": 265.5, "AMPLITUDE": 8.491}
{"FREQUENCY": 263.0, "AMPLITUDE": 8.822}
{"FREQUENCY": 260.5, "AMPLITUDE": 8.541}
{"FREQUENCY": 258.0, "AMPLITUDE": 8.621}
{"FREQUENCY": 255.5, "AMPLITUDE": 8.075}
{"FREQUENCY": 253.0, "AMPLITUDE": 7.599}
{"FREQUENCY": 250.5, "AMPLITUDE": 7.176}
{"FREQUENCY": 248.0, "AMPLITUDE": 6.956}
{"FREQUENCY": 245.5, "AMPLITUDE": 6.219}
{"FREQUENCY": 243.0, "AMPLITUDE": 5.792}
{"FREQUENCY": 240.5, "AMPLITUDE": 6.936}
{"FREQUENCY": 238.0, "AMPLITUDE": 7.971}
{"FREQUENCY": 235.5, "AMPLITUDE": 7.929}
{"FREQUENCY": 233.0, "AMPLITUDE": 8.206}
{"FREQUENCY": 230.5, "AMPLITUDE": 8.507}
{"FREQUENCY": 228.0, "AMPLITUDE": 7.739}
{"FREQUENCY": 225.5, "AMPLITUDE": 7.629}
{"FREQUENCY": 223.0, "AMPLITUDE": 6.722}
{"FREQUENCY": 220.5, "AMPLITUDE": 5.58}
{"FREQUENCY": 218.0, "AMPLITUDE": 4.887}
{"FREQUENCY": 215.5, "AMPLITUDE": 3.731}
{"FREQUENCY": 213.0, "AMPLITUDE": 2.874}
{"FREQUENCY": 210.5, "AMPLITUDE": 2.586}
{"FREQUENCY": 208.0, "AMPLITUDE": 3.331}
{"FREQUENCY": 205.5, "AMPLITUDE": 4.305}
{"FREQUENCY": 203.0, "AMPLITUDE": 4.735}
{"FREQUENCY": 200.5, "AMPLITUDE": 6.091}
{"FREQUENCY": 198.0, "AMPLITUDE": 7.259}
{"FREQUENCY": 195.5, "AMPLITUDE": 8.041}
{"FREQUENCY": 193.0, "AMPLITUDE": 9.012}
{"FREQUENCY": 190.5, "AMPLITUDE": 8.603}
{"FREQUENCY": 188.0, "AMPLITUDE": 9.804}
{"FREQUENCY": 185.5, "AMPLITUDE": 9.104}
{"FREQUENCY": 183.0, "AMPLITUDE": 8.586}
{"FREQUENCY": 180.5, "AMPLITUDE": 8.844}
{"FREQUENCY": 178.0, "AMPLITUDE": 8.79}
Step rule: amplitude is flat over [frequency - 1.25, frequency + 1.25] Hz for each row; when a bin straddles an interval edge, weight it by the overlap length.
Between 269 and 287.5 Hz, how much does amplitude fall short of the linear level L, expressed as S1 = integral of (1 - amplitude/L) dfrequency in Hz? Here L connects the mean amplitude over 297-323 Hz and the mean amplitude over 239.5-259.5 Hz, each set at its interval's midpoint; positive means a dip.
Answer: -3.0 Hz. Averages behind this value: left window 7.19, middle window 9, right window 8.38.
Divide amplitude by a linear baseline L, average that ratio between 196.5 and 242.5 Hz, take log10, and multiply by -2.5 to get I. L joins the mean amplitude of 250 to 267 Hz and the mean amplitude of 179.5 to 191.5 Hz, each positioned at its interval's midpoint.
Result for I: 0.40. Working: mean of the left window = 9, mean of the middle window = 5.95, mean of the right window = 8.25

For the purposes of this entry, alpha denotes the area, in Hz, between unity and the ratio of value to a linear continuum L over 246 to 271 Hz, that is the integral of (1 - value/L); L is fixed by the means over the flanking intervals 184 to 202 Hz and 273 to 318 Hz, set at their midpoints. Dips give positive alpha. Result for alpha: 1.1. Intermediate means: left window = 8.23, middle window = 8.13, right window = 8.64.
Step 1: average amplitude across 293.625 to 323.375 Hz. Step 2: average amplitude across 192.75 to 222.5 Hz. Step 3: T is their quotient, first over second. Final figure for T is 1.64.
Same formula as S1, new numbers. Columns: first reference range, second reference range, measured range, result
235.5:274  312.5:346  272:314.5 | -2.3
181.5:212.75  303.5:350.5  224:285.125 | -4.7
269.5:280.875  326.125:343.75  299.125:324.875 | 1.8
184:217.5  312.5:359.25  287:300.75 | -1.2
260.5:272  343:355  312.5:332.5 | 1.7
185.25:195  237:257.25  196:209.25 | 5.1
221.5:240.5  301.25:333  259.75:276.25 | -1.8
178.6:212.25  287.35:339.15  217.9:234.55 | 0.3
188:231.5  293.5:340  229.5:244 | -2.0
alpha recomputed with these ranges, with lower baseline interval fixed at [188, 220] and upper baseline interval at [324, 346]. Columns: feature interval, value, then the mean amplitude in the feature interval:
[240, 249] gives 0.25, 6.42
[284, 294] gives -1.11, 8.53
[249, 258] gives -1.20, 7.74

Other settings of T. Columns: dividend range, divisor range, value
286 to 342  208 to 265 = 1.27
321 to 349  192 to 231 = 1.52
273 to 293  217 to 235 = 1.25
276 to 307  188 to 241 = 1.37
